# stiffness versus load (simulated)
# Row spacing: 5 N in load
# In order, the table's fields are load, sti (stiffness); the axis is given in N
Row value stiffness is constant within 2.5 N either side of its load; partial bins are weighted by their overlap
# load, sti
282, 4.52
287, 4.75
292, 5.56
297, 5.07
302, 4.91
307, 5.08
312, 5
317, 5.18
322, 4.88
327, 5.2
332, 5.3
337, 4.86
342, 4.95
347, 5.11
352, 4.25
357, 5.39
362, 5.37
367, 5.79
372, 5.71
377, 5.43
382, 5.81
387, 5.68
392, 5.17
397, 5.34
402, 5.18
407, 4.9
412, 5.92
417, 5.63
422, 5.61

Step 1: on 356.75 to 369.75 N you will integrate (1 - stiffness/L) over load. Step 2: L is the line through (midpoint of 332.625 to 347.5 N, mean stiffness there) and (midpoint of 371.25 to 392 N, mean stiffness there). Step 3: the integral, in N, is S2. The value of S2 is -0.5 N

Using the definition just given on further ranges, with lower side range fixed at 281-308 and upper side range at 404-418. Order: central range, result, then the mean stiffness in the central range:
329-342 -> 0.3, 5.06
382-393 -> -0.4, 5.55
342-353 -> 0.9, 4.8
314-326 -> 0.1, 5.05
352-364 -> 0.2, 5.15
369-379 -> -0.5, 5.59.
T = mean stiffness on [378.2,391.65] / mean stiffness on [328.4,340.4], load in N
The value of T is 1.11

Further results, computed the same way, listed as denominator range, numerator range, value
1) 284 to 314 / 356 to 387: 1.11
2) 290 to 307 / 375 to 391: 1.09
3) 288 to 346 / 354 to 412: 1.07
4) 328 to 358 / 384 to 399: 1.09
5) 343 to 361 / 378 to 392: 1.13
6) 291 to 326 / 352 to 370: 1.05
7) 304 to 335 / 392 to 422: 1.06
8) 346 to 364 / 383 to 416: 1.08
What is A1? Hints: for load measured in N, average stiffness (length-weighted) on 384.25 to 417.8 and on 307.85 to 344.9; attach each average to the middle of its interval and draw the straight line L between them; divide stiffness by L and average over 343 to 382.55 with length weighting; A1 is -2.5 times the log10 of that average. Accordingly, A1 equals -0.02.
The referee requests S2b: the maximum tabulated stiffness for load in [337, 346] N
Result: 4.95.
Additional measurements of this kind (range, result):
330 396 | 5.81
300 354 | 5.3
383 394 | 5.68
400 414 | 5.92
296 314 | 5.08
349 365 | 5.39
